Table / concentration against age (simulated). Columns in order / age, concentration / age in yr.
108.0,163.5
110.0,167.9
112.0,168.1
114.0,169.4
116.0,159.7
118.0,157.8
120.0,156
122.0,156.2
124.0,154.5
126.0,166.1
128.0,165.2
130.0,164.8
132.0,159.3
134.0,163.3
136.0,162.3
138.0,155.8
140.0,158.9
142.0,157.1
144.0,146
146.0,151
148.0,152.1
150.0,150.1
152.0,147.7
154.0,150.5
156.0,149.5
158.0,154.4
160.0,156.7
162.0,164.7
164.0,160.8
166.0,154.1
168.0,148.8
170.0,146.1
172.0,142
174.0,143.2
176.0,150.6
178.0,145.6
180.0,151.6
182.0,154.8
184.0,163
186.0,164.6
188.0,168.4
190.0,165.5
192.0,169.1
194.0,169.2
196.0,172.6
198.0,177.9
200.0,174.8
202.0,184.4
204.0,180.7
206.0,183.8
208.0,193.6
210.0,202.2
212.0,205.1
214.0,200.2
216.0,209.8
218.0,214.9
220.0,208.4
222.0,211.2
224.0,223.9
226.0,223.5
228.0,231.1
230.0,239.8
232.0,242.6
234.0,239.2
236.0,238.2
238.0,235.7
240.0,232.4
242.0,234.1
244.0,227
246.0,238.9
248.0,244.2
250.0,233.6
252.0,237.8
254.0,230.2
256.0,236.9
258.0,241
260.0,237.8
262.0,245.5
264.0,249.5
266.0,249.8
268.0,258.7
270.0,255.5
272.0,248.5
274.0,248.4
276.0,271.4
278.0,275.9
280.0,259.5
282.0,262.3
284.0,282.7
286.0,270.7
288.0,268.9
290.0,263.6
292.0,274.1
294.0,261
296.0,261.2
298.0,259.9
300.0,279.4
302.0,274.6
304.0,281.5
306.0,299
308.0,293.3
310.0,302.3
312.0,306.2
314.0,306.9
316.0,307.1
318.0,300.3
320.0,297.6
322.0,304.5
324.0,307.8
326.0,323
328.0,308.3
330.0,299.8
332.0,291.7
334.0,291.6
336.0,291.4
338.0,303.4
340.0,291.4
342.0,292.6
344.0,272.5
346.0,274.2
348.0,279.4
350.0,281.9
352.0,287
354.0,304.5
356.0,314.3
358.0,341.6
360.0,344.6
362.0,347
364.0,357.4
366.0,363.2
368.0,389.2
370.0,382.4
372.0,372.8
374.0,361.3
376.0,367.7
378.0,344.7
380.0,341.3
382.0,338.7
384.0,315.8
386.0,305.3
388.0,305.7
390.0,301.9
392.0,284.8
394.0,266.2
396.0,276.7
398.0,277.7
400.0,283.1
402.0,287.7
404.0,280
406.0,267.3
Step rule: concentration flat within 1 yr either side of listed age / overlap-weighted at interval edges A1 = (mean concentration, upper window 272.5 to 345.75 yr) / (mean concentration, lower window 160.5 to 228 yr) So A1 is 1.6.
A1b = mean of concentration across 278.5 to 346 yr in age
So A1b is 287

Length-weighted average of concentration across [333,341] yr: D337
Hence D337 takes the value 294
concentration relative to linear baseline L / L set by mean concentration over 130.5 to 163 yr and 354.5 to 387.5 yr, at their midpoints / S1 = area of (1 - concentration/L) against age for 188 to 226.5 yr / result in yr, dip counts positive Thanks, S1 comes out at 2.9 yr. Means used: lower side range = 155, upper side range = 348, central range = 192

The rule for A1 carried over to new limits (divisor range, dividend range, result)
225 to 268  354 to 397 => 1.40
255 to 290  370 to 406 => 1.22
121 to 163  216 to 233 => 1.43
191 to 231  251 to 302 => 1.30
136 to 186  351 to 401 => 2.14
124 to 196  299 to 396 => 1.99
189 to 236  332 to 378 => 1.60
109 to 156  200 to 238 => 1.34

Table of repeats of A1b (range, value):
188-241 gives 204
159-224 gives 174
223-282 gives 243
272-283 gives 262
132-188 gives 154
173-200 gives 162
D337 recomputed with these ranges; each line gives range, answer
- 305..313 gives 300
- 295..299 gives 261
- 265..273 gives 253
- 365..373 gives 377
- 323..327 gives 315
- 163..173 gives 150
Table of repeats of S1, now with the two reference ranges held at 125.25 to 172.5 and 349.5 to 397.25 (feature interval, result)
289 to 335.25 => -1.5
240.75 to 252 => -0.2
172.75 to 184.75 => 1.9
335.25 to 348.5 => 0.8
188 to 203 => 1.4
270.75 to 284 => -0.4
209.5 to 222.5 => 0.0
